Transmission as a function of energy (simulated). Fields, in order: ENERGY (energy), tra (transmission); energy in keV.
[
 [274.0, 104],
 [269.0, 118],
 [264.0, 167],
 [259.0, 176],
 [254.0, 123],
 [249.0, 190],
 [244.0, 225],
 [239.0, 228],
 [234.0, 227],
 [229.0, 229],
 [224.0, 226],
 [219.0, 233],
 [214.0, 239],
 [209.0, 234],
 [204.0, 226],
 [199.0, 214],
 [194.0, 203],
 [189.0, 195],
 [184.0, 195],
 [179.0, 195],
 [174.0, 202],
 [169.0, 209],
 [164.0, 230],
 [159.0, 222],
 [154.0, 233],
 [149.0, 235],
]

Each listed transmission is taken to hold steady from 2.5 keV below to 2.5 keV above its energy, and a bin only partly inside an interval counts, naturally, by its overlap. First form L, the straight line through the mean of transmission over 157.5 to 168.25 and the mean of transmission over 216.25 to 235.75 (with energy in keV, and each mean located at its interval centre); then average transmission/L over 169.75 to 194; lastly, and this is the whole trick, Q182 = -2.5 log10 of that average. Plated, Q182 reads 0.138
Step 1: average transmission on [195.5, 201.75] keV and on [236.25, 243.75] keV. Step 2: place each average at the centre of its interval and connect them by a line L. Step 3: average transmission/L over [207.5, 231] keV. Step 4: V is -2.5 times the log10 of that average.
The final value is -0.060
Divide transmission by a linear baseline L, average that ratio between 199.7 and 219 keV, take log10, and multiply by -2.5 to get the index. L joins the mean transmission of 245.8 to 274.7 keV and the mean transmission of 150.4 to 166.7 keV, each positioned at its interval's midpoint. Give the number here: -0.22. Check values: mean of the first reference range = 229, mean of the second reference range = 151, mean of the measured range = 231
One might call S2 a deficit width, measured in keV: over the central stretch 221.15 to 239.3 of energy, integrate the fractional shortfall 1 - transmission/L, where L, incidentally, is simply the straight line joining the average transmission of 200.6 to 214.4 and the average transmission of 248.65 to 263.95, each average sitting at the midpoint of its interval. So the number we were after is -2.8 keV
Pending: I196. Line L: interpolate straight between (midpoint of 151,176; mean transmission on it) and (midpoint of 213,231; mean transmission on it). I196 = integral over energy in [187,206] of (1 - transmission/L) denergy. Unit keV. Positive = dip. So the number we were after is 1.42 keV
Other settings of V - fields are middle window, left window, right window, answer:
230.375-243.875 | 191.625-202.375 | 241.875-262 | -0.22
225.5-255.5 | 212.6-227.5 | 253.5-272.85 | -0.08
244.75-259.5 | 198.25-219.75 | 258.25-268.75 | 0.04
